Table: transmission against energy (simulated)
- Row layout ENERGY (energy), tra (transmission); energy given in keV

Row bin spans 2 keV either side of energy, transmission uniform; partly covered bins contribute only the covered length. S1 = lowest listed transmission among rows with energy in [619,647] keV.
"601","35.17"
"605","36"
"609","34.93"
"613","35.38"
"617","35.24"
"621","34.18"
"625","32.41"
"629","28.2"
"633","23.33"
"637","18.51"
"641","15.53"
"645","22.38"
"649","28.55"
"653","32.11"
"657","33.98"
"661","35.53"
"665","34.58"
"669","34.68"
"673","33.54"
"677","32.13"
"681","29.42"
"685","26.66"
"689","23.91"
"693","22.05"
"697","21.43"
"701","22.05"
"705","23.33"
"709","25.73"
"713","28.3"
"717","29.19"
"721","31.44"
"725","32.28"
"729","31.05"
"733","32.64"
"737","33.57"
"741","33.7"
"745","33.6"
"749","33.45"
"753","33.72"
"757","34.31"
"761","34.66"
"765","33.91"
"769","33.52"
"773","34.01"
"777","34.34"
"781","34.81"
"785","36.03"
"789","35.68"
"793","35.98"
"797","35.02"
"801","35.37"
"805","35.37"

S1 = 15.53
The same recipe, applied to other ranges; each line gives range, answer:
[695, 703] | 21.43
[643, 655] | 22.38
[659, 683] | 29.42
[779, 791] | 34.81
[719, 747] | 31.05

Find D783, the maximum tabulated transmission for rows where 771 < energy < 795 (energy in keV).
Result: 36.03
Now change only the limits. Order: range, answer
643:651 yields 28.55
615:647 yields 35.24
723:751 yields 33.7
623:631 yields 32.41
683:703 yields 26.66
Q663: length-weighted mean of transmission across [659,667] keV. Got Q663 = 35.1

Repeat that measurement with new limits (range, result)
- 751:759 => 34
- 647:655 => 30.3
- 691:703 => 21.8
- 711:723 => 29.6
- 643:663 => 30.5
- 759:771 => 34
